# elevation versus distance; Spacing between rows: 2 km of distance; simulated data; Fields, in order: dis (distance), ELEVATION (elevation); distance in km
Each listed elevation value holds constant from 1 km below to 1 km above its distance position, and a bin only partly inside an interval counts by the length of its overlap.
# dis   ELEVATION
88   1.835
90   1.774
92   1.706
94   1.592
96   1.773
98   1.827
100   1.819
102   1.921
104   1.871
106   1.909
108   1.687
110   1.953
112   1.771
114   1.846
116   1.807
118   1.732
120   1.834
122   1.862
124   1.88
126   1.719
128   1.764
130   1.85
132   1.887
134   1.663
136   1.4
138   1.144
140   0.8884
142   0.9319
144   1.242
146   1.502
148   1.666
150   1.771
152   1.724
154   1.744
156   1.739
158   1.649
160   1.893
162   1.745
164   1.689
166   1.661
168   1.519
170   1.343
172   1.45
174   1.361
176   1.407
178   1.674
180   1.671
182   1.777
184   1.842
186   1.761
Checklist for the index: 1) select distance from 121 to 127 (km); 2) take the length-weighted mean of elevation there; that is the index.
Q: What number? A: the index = 1.82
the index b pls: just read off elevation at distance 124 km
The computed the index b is 1.88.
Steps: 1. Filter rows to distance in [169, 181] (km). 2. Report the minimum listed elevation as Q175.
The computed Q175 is 1.343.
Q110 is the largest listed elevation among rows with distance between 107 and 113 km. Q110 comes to 1.953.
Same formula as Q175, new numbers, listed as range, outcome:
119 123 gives 1.834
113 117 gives 1.807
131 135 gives 1.663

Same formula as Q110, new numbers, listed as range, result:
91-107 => 1.921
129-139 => 1.887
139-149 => 1.666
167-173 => 1.519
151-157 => 1.744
